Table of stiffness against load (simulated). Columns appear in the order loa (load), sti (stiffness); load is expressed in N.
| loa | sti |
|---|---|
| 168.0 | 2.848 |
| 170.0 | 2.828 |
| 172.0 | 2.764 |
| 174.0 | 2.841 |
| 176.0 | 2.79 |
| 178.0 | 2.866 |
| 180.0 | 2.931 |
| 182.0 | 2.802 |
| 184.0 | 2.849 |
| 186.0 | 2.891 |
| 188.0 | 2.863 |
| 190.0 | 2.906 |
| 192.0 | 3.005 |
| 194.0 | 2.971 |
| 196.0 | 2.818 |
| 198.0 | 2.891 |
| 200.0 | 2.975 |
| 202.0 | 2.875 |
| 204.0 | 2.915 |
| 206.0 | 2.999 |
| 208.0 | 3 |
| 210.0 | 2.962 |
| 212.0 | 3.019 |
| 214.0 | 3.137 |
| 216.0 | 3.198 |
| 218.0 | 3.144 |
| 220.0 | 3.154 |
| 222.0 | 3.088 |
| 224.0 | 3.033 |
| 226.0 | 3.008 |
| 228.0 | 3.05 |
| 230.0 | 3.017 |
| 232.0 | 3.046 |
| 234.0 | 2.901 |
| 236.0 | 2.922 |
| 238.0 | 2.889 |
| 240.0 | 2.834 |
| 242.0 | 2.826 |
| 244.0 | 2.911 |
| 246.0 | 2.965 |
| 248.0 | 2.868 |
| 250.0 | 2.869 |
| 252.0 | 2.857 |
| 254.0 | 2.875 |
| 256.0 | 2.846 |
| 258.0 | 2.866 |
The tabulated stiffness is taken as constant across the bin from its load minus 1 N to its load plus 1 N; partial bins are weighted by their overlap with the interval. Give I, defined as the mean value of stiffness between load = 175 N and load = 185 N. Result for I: 2.85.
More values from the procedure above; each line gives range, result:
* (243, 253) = 2.89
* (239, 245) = 2.86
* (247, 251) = 2.87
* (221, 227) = 3.04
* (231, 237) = 2.96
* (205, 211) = 2.99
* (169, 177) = 2.81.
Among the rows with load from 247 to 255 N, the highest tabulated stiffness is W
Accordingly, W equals 2.875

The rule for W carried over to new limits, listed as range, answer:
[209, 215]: 3.137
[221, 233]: 3.088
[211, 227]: 3.198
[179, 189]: 2.931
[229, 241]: 3.046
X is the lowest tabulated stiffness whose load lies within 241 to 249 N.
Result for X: 2.826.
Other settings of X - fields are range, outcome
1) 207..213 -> 2.962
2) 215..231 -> 3.008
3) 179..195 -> 2.802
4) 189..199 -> 2.818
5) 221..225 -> 3.033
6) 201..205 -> 2.875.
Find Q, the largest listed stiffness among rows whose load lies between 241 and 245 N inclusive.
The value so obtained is 2.911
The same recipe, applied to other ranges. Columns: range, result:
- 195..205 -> 2.975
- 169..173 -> 2.828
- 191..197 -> 3.005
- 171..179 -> 2.866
